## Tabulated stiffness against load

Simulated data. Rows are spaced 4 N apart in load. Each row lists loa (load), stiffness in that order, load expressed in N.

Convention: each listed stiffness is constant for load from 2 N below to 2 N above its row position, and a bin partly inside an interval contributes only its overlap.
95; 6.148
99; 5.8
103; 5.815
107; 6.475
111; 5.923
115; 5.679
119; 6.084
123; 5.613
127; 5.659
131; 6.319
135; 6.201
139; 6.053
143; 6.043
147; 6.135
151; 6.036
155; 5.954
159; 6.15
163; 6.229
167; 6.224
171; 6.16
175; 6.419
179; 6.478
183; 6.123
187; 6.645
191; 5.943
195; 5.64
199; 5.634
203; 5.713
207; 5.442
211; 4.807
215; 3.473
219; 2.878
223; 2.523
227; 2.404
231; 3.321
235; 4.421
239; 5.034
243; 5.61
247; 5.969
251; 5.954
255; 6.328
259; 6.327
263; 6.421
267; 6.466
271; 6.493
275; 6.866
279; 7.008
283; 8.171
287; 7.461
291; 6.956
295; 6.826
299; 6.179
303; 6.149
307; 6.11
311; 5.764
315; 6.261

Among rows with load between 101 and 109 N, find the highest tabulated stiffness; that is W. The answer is 6.475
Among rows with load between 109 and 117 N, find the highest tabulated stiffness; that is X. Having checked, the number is 5.923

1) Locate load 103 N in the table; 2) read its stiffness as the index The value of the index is 5.815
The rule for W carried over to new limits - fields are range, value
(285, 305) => 7.461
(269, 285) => 8.171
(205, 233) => 5.442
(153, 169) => 6.229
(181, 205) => 6.645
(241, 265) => 6.421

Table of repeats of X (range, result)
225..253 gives 5.969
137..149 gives 6.135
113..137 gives 6.319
